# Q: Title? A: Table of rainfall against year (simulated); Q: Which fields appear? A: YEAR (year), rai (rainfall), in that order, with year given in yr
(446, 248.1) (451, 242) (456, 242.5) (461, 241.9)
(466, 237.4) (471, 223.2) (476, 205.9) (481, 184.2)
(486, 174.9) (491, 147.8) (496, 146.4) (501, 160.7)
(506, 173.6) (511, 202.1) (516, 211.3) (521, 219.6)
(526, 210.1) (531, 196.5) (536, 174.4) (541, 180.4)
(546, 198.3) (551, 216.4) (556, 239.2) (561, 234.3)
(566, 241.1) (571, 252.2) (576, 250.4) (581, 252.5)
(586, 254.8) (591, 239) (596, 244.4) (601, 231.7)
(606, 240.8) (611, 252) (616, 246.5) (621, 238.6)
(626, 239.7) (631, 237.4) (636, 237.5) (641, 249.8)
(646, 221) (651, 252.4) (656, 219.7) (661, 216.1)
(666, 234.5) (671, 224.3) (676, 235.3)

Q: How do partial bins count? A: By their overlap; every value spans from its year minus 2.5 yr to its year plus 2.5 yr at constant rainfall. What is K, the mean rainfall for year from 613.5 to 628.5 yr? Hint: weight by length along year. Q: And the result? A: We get 242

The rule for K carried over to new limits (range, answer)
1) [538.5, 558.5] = 209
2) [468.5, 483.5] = 204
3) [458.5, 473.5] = 234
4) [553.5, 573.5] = 242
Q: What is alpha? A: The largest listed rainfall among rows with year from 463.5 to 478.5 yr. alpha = 237.4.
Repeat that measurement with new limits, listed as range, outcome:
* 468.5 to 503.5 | 223.2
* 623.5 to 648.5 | 249.8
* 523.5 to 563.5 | 239.2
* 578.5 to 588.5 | 254.8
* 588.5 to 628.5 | 252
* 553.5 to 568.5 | 241.1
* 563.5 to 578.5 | 252.2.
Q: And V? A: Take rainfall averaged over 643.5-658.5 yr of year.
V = 231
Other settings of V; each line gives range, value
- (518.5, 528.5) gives 215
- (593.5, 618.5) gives 243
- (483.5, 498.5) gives 156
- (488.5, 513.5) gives 166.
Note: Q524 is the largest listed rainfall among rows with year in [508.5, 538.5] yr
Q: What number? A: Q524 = 219.6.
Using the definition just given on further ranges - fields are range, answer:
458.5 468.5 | 241.9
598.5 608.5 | 240.8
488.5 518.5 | 211.3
